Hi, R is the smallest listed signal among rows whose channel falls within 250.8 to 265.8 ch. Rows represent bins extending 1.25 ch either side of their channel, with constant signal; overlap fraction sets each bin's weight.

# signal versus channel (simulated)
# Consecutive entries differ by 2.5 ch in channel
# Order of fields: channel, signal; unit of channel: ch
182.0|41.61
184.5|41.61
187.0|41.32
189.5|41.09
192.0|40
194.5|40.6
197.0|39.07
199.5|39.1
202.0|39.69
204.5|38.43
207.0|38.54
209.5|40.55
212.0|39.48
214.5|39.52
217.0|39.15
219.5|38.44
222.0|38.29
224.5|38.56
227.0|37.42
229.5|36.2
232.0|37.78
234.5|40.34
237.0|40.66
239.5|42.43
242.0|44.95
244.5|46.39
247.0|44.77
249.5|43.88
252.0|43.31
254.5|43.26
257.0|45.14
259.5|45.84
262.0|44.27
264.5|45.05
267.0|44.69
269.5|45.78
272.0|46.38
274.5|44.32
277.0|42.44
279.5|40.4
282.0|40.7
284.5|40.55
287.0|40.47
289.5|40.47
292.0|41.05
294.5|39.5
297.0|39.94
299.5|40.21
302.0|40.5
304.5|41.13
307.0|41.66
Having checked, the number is 43.26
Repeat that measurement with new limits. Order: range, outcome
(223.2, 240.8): 36.2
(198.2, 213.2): 38.43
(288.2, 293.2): 40.47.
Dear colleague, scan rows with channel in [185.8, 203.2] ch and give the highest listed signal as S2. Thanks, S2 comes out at 41.32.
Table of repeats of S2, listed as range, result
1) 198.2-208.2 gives 39.69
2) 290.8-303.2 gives 41.05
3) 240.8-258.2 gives 46.39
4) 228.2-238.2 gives 40.66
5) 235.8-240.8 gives 42.43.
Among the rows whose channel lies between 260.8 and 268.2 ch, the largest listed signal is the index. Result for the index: 45.05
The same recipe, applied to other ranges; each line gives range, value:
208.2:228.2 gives 40.55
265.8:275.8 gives 46.38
